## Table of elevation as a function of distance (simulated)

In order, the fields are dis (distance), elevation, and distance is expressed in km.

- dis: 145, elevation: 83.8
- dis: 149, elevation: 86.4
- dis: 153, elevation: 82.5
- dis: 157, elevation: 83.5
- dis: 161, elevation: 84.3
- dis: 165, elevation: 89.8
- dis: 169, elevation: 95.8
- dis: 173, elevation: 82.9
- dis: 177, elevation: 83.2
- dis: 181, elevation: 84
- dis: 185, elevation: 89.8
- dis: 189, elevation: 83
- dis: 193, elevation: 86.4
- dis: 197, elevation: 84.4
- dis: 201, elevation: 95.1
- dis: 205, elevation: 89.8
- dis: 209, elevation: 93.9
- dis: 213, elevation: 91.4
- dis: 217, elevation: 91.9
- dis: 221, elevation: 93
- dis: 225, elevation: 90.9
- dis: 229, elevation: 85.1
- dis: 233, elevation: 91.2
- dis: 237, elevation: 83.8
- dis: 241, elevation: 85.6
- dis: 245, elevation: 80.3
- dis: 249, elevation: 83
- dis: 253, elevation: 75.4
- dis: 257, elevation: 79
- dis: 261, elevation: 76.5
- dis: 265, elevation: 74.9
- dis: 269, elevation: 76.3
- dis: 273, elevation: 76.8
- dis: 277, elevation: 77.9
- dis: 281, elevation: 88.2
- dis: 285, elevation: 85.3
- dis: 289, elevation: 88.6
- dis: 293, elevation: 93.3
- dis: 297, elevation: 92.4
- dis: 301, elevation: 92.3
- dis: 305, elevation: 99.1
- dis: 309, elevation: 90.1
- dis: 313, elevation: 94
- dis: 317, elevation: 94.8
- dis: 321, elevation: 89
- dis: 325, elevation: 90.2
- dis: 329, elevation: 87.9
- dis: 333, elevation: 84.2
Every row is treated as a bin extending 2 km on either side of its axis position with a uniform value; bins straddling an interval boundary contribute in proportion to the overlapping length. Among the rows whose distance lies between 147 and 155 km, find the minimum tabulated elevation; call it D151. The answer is 82.5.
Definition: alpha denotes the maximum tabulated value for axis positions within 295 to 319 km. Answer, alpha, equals 99.1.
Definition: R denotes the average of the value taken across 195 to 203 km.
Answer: 89.8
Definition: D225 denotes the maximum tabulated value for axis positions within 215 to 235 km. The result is 93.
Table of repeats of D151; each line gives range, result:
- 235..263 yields 75.4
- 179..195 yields 83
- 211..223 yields 91.4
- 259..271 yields 74.9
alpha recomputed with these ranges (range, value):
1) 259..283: 88.2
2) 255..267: 79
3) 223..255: 91.2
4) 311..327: 94.8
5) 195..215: 95.1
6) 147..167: 89.8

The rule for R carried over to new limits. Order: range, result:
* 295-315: 93.6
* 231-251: 84.8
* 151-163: 83.4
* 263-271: 75.6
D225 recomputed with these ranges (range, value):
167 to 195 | 95.8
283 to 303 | 93.3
